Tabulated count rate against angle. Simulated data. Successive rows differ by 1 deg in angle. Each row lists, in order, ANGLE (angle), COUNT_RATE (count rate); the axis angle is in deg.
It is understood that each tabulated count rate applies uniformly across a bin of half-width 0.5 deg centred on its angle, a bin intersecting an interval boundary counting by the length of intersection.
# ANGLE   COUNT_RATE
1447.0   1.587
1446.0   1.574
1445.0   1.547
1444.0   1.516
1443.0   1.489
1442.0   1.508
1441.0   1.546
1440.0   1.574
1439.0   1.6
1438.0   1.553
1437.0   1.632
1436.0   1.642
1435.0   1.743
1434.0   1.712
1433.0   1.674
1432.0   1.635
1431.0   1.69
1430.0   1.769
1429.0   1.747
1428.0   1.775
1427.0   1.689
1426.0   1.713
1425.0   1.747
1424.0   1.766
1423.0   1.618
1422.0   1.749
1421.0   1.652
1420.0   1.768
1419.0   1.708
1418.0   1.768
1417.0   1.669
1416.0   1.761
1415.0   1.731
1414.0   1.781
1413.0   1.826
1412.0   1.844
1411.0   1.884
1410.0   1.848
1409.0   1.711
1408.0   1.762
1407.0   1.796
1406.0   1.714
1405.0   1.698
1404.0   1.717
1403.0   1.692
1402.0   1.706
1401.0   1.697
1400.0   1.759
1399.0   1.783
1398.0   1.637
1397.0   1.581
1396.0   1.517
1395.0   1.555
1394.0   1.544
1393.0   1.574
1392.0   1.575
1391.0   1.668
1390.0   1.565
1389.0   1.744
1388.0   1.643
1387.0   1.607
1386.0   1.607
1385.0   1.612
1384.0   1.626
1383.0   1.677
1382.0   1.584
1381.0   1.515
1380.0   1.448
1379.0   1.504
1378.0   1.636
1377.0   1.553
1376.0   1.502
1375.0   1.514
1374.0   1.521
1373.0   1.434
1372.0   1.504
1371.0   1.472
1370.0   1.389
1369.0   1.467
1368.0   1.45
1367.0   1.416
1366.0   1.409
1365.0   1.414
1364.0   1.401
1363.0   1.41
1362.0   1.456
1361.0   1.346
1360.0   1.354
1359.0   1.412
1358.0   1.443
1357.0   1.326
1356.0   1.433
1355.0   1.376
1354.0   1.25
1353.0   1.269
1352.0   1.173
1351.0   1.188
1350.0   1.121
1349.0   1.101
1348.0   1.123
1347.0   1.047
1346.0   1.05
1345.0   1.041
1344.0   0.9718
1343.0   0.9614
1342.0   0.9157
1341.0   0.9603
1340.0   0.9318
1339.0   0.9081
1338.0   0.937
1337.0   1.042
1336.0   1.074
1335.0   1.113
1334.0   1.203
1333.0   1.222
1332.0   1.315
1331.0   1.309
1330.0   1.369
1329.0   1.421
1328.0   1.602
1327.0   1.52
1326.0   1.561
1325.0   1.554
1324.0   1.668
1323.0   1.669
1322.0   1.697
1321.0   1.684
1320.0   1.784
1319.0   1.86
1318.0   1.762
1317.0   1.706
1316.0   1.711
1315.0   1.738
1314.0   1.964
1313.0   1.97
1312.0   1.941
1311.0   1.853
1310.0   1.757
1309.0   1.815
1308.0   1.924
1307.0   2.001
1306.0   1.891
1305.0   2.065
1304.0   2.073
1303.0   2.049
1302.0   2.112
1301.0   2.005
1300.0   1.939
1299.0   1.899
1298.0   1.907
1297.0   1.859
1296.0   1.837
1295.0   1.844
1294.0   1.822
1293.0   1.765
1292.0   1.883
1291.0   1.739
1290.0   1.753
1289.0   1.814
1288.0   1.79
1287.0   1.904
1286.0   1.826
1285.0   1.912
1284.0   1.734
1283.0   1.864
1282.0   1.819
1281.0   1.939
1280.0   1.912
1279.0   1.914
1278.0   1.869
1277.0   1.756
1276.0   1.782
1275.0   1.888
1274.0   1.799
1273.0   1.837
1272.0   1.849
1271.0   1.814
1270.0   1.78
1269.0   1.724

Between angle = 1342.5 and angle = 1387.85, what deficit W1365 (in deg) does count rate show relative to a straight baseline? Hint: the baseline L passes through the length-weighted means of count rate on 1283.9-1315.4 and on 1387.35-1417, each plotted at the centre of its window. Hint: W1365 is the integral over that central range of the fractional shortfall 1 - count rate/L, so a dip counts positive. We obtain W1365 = 9.8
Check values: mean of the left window 1.89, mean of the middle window 1.38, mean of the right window 1.7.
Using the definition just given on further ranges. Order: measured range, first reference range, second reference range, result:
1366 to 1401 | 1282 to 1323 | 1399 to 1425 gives 4.2 deg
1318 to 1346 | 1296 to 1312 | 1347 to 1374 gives 5.9 deg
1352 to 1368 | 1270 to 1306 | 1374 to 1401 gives 2.8 deg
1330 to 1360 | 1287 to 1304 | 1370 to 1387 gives 9.4 deg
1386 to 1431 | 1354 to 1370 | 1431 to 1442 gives -4.7 deg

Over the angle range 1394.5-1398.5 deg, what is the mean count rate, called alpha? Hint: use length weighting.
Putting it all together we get 1.57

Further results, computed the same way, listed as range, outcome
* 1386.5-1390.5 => 1.64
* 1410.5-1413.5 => 1.85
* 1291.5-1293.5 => 1.82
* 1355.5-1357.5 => 1.38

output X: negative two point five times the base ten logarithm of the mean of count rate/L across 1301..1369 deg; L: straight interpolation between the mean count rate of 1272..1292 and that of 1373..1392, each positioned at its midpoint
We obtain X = 0.17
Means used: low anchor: 1.84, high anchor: 1.58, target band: 1.46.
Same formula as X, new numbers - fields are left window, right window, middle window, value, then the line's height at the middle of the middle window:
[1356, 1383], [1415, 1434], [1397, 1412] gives -0.08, 1.62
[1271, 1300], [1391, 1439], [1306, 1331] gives 0.05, 1.81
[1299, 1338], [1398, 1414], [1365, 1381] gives 0.17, 1.73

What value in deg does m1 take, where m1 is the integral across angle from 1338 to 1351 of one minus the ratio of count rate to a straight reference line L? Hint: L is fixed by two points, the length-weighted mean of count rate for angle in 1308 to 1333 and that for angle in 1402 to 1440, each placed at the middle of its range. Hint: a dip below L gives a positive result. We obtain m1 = 5.2 deg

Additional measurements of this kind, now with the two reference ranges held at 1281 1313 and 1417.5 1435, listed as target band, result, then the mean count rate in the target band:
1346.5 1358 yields 3.7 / 1.23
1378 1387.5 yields 1.0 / 1.58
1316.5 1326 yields 0.8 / 1.7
